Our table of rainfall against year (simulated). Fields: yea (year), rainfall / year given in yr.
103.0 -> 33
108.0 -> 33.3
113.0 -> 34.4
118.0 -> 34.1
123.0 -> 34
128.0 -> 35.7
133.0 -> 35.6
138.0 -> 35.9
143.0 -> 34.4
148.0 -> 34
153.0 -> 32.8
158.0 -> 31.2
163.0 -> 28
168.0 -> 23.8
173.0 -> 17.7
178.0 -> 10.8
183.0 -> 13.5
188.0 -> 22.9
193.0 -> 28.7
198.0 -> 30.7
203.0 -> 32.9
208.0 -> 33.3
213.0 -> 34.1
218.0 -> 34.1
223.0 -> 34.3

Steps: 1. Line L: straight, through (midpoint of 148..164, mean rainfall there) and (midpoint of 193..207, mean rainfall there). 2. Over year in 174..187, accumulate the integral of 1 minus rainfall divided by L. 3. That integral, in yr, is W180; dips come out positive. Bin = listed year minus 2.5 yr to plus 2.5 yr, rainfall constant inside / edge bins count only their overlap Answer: 7.19 yr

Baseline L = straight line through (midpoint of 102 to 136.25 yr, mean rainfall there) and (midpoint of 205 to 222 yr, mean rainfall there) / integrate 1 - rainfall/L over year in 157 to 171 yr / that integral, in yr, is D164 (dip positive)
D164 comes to 2.95 yr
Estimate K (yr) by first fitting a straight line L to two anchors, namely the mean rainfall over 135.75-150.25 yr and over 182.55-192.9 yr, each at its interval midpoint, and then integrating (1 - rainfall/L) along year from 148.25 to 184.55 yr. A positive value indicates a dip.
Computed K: 6.50 yr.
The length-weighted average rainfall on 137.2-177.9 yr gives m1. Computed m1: 28.4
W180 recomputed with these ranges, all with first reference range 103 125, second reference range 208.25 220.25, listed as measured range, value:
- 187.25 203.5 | 2.39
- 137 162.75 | 0.64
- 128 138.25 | -0.56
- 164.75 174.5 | 3.53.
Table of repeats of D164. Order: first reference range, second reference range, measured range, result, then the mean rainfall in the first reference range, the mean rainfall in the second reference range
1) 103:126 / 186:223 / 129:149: -1.16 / 33.9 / 31.3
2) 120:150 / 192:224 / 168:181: 6.82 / 34.9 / 32.7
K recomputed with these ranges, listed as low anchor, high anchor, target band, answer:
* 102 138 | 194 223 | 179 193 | 5.9 yr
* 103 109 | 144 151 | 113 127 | -0.4 yr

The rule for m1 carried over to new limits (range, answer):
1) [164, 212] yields 24.3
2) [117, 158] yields 34.4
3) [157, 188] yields 20.5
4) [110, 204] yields 29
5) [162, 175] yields 22.8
